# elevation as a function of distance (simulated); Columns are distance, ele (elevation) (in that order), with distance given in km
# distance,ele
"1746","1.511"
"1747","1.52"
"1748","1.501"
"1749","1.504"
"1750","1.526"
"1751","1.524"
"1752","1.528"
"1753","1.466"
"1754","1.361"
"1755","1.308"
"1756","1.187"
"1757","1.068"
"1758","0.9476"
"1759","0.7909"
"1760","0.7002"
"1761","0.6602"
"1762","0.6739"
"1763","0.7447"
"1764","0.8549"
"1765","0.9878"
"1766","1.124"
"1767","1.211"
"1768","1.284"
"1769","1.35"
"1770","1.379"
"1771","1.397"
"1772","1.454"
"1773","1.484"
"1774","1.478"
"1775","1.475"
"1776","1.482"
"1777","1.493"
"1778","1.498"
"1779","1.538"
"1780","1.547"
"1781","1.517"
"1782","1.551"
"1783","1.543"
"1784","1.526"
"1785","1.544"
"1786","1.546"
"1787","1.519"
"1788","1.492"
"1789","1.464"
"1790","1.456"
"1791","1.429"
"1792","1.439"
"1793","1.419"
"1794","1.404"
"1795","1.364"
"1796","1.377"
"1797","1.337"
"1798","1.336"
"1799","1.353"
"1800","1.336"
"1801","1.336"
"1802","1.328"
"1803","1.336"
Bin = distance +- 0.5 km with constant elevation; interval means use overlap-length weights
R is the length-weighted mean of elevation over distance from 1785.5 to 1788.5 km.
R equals 1.52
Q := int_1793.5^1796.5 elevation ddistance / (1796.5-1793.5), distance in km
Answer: 1.38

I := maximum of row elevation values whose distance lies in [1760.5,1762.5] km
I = 0.6739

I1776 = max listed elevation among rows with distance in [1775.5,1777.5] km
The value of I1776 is 1.493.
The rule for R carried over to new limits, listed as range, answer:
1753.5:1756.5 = 1.29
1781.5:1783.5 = 1.55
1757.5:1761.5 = 0.775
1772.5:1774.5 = 1.48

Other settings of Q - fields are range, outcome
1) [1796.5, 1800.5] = 1.34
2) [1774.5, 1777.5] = 1.48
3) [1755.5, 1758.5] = 1.07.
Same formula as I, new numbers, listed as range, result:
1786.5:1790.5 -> 1.519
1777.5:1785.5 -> 1.551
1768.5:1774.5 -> 1.484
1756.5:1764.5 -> 1.068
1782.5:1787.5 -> 1.546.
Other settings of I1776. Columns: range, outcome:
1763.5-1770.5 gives 1.379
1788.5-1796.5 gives 1.464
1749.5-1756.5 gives 1.528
